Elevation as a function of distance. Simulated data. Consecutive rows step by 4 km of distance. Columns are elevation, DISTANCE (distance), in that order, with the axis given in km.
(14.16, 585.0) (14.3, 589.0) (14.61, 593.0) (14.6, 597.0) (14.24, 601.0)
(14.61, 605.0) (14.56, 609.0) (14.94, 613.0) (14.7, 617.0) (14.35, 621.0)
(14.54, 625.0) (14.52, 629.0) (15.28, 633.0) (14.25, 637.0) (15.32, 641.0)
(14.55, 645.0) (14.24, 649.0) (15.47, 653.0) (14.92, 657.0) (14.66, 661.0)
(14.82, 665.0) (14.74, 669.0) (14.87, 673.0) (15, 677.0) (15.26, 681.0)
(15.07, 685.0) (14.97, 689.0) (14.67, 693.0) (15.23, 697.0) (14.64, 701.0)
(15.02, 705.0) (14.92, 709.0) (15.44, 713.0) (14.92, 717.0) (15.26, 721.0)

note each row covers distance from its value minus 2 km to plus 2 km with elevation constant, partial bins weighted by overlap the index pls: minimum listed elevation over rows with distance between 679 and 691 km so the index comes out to 14.97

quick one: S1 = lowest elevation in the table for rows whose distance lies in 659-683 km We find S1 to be 14.66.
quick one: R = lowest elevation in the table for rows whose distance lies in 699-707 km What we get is 14.64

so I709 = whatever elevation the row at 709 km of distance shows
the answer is 14.92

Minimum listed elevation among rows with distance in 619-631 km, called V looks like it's 14.35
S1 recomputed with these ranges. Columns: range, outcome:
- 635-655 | 14.24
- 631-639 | 14.25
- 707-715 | 14.92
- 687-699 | 14.67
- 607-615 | 14.56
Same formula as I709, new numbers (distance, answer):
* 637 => 14.25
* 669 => 14.74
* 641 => 15.32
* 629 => 14.52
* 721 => 15.26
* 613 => 14.94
